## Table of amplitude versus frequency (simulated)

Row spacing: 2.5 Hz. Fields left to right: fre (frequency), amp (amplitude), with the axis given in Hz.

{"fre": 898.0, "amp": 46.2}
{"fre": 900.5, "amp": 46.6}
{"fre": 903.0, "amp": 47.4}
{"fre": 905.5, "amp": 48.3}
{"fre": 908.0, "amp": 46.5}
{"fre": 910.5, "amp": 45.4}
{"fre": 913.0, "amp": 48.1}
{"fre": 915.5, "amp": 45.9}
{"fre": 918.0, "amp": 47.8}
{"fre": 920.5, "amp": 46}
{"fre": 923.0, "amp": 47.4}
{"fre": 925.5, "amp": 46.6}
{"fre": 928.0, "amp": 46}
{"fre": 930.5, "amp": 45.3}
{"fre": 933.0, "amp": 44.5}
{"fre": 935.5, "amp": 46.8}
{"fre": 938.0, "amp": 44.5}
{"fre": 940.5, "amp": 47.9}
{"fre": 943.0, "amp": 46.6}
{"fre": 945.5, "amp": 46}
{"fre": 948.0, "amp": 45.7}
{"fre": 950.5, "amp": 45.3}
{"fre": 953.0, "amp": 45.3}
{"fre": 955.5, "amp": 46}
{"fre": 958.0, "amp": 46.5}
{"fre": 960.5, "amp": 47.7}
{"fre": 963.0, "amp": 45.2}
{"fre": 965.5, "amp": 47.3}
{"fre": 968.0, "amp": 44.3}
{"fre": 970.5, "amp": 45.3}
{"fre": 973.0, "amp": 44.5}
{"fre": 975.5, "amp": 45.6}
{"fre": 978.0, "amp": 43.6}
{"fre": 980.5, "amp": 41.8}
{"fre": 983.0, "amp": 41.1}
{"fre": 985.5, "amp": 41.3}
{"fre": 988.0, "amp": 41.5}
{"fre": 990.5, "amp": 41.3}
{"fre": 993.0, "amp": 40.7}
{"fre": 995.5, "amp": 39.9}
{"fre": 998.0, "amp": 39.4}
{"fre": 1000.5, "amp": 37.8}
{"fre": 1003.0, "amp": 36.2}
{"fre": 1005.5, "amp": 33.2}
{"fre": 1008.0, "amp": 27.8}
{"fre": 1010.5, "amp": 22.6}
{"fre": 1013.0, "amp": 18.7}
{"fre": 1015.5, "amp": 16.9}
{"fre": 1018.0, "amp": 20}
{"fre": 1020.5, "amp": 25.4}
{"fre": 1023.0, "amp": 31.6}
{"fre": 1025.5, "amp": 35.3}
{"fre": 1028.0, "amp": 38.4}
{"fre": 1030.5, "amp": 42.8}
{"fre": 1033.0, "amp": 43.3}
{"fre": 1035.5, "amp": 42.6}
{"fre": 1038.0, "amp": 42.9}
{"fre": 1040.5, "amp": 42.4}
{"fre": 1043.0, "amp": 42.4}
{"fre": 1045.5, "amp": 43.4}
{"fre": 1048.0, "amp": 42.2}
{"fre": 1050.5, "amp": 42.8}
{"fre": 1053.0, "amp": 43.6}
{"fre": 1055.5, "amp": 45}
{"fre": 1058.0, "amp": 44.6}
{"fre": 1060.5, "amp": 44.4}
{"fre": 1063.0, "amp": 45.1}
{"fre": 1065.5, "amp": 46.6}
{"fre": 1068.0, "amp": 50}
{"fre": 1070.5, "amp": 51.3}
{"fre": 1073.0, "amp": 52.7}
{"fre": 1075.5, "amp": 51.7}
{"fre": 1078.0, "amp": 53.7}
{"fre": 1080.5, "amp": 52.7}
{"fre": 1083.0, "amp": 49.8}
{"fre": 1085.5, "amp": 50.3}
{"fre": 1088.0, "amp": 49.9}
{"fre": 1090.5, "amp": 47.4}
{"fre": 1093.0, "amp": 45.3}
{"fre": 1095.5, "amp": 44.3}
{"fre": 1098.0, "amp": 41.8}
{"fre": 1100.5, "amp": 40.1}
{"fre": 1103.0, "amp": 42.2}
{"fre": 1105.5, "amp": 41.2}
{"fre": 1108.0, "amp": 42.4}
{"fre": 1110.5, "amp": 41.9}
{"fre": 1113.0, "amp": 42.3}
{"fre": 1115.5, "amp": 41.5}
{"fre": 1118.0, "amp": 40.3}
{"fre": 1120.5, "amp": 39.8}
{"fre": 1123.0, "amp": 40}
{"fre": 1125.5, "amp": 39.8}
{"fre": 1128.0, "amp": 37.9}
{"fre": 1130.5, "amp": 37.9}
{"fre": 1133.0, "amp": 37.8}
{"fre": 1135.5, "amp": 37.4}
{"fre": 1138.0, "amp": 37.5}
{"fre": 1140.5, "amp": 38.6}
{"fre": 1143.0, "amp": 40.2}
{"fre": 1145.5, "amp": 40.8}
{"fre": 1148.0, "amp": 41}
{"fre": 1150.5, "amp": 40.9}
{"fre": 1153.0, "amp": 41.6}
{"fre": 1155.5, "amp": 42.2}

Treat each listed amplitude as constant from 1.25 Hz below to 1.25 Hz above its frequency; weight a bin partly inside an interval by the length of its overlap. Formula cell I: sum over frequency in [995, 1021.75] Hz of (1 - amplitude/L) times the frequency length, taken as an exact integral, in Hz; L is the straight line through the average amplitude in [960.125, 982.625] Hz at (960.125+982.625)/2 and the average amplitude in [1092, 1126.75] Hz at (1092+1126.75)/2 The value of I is 9.4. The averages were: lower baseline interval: 44.8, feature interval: 28.6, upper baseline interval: 41.6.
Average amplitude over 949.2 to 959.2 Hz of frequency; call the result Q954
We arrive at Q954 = 45.8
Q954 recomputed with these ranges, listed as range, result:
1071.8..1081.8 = 52.7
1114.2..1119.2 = 40.9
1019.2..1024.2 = 28.4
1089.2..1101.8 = 43.8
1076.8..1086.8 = 51.6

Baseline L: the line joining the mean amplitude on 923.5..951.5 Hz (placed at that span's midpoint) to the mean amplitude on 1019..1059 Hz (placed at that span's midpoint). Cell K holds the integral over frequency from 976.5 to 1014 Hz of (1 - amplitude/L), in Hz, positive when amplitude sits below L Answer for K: 5.5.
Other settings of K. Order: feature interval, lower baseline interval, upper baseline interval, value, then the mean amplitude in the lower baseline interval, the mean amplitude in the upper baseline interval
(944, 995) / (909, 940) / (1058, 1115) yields 2.3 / 46.2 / 46.6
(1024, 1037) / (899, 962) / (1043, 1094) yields 1.9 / 46.4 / 47.5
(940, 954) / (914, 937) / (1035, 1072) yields 0.0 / 46.3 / 44.7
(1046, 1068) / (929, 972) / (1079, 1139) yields -0.4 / 45.9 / 42.6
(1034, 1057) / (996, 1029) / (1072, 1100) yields -2.9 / 29.7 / 48.8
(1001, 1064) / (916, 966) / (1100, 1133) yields 9.6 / 46.2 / 40.5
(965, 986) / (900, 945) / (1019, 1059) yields 0.0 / 46.5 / 40.4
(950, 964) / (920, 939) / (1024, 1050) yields -0.4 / 45.9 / 41.5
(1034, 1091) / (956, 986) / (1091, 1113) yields -4.8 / 44.6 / 42.6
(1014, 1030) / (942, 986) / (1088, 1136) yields 5.5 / 45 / 41.4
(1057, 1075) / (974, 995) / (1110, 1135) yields -3.2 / 42.1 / 39.8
